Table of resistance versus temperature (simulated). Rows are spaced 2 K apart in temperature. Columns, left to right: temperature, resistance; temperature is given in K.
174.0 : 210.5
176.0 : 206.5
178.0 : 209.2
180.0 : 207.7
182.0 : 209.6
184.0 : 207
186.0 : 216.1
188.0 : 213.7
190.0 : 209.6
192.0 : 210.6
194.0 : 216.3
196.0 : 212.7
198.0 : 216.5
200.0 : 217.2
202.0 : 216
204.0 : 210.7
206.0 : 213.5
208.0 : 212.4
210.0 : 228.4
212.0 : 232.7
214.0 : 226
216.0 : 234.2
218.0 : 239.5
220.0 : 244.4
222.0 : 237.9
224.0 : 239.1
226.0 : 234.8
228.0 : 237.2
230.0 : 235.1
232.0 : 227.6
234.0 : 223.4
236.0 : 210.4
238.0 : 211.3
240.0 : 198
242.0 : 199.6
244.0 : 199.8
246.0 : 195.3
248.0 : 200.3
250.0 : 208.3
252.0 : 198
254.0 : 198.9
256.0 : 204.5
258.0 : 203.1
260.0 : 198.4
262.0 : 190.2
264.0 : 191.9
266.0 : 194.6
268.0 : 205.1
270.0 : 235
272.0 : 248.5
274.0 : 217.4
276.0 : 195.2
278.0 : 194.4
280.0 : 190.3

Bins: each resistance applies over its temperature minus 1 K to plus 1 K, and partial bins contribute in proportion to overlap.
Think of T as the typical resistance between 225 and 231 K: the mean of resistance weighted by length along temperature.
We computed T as 236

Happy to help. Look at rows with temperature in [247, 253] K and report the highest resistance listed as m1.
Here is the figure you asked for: 208.3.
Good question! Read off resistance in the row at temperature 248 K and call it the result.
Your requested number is 200.3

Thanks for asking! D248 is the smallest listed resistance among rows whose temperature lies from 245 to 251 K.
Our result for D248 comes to 195.3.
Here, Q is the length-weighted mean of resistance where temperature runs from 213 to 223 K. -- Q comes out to 236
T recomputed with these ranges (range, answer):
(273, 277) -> 206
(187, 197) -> 213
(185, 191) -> 213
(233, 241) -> 211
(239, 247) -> 198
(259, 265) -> 194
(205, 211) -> 218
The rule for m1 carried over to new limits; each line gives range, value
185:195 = 216.3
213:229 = 244.4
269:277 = 248.5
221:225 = 239.1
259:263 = 198.4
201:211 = 228.4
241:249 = 200.3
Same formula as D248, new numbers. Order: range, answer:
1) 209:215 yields 226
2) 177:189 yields 207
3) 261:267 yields 190.2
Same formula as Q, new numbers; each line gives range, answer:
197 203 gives 217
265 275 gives 220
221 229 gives 237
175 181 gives 208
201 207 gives 213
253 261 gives 201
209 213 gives 231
